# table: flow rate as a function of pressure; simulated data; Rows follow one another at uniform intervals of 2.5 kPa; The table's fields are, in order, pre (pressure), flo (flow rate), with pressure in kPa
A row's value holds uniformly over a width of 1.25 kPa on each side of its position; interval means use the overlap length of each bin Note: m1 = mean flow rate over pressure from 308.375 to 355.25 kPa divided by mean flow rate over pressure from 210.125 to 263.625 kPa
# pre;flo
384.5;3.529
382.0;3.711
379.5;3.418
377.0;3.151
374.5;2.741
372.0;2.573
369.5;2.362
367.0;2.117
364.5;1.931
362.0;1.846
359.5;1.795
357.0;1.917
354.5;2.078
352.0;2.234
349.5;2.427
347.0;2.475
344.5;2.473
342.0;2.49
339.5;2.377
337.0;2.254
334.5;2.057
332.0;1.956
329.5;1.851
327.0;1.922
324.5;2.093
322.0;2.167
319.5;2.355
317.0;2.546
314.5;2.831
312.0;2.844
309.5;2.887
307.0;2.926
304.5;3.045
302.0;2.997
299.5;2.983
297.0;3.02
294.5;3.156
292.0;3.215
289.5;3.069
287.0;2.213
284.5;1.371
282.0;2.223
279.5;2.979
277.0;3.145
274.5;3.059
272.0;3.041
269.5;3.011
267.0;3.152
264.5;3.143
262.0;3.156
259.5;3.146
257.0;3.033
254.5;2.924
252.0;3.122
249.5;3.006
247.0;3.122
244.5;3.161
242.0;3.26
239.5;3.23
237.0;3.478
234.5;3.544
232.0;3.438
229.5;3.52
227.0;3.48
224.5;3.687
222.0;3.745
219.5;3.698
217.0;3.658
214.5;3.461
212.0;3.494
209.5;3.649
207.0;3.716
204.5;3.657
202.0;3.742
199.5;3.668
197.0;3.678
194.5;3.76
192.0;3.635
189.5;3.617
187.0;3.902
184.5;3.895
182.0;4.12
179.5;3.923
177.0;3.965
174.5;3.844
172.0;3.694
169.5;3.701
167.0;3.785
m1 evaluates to 0.7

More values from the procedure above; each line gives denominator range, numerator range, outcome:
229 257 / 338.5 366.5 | 0.67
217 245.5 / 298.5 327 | 0.76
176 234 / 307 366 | 0.61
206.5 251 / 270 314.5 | 0.82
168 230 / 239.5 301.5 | 0.79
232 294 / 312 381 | 0.78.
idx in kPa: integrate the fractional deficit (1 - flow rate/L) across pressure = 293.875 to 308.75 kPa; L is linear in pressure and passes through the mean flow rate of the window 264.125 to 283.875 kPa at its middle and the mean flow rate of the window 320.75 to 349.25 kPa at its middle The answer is -2.4 kPa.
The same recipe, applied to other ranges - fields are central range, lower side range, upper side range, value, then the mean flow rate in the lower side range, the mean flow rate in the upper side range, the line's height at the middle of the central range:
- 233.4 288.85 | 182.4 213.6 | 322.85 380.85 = 2.8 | 3.71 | 2.29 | 3.13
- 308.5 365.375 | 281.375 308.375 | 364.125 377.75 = 7.9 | 2.76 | 2.49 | 2.61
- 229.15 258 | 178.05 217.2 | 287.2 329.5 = 0.7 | 3.73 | 2.71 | 3.31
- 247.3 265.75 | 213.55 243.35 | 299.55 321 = 1.1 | 3.52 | 2.81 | 3.27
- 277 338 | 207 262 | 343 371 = 2.3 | 3.38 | 2.16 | 2.65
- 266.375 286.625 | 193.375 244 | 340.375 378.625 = 2.3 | 3.57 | 2.32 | 3.06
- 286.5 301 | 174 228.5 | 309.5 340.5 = -1.8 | 3.72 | 2.3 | 2.66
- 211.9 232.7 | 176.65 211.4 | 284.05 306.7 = -0.4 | 3.77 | 2.84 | 3.51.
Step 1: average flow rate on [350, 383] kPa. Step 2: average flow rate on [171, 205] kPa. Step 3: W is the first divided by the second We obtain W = 0.6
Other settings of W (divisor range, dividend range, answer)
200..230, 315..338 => 0.59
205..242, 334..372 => 0.62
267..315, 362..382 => 0.92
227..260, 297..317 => 0.90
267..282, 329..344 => 0.73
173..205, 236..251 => 0.84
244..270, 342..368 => 0.69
